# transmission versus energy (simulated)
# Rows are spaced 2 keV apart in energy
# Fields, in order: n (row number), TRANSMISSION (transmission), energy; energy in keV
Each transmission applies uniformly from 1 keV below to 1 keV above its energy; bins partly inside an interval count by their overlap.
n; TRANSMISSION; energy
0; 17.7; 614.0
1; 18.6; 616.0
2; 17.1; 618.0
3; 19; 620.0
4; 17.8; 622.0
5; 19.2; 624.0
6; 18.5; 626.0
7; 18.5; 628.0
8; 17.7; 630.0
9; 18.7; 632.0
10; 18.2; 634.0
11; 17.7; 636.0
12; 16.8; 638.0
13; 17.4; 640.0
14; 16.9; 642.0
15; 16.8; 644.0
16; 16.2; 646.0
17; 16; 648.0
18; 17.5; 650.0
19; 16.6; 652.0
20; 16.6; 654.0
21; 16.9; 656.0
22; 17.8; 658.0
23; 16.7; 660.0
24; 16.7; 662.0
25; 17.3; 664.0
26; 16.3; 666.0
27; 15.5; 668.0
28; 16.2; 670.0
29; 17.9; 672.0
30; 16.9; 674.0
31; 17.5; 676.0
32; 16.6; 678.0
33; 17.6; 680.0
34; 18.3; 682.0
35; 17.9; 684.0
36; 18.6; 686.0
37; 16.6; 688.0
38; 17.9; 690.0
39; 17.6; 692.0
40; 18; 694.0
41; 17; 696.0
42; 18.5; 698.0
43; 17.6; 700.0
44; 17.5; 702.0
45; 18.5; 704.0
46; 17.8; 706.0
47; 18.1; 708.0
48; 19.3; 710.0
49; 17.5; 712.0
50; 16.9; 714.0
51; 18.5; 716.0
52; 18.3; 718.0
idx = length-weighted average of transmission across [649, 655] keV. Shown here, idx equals 16.9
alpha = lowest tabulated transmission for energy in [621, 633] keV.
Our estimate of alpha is 17.7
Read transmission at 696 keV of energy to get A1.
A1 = 17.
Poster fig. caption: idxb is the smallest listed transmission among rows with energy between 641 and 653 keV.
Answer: 16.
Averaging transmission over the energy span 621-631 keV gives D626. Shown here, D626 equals 18.3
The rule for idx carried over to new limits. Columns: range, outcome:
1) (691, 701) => 17.7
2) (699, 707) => 17.9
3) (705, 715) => 17.9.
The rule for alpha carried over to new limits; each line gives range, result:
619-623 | 17.8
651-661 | 16.6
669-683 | 16.2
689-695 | 17.6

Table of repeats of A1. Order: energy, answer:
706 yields 17.8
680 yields 17.6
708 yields 18.1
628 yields 18.5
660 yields 16.7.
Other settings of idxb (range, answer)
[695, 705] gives 17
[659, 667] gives 16.3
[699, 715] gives 16.9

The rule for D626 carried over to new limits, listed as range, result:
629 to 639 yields 17.8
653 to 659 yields 17.1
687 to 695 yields 17.5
